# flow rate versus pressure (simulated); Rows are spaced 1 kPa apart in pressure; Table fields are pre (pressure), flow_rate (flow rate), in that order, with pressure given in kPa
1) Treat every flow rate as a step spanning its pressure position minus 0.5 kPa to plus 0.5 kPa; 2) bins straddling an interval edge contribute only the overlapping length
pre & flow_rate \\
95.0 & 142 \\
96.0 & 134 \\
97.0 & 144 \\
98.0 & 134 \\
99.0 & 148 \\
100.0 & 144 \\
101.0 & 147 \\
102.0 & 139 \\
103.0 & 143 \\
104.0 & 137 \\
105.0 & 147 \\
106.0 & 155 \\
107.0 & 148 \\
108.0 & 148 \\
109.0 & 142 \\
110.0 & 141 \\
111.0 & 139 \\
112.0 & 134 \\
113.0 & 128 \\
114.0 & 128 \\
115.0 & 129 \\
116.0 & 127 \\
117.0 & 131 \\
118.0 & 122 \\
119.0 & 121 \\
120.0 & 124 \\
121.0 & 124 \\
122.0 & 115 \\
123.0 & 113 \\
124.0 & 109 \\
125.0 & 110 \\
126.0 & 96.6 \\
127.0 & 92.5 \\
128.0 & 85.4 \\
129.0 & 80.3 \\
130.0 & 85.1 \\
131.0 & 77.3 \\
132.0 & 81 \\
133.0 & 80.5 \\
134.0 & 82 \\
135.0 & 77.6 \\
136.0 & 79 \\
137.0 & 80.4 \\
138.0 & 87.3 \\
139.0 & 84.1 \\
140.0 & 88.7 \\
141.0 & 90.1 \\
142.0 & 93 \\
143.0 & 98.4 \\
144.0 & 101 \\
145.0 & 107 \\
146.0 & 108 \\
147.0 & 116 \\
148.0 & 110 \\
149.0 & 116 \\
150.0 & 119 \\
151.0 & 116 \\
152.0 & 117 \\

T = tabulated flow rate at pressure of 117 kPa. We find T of 131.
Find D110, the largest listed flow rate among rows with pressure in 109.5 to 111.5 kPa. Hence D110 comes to 141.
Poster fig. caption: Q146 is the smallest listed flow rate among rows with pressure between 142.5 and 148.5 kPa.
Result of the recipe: 98.4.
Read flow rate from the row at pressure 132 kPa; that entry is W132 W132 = 81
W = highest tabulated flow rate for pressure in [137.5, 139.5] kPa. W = 87.3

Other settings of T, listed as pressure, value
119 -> 121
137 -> 80.4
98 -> 134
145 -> 107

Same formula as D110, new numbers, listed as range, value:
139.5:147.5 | 116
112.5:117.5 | 131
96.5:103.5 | 148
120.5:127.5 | 124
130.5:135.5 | 82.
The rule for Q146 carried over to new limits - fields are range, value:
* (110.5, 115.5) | 128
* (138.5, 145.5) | 84.1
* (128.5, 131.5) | 77.3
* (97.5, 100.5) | 134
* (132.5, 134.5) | 80.5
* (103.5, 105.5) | 137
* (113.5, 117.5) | 127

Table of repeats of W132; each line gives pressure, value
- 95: 142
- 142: 93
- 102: 139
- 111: 139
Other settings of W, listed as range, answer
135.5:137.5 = 80.4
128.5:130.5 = 85.1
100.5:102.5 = 147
